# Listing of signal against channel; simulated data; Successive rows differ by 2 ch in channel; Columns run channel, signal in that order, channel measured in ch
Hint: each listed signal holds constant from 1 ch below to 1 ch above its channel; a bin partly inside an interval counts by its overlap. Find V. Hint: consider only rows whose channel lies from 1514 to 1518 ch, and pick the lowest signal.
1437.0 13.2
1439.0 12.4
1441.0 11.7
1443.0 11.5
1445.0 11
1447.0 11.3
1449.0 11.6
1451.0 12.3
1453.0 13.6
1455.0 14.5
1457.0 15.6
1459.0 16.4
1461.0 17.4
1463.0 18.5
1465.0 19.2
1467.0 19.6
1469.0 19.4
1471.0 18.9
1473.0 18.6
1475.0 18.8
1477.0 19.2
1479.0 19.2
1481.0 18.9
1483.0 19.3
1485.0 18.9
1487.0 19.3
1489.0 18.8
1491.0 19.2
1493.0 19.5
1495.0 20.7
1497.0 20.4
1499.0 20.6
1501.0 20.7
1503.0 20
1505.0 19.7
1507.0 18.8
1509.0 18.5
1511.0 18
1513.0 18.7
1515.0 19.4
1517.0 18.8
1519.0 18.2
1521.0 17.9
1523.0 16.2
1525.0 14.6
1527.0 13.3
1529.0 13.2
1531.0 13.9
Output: 18.8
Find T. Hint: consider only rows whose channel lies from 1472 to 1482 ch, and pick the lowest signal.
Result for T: 18.6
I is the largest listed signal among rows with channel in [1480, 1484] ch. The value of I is 19.3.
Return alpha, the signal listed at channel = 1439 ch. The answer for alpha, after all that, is 12.4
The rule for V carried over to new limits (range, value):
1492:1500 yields 19.5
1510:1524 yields 16.2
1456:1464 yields 15.6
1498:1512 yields 18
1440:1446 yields 11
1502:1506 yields 19.7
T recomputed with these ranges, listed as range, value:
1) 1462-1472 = 18.5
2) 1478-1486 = 18.9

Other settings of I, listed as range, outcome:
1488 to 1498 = 20.7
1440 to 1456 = 14.5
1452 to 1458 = 15.6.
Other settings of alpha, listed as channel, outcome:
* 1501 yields 20.7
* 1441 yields 11.7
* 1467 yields 19.6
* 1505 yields 19.7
